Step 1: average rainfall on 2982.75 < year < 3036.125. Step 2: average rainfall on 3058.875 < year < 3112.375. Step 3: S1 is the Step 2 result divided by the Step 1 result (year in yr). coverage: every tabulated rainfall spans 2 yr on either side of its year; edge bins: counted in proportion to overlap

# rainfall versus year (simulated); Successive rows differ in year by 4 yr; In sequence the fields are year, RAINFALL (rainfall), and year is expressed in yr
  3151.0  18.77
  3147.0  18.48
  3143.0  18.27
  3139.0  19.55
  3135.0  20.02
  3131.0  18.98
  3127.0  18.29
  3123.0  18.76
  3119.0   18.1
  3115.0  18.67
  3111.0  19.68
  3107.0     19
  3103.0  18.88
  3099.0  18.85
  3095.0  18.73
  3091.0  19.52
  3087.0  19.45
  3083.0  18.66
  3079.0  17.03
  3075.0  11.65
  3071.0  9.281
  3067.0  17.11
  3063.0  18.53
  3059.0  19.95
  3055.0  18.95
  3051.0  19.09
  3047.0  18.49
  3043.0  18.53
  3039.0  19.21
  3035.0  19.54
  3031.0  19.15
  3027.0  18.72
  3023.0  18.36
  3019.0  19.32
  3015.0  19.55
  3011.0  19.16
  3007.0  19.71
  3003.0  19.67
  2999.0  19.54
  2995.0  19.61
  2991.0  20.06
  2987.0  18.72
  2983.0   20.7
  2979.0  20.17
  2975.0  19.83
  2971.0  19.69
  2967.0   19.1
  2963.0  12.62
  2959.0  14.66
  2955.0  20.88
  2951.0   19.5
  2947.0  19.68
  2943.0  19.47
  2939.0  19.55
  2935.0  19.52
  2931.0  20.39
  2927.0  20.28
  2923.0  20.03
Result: 0.90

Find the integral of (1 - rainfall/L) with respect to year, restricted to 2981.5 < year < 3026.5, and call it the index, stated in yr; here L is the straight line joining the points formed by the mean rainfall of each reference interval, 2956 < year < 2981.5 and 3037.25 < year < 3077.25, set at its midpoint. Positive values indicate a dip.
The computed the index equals -4.89 yr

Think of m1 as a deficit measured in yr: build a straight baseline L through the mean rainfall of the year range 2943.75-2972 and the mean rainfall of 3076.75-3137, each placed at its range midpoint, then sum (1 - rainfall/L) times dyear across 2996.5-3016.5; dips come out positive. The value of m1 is -1.4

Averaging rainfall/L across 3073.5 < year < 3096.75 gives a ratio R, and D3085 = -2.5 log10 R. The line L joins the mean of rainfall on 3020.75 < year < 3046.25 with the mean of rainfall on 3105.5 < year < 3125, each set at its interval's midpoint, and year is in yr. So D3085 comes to 0.07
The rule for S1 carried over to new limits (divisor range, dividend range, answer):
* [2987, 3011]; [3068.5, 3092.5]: 0.81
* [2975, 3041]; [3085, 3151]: 0.97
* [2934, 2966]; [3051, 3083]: 0.90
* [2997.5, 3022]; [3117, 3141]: 0.97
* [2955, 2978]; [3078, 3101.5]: 1.07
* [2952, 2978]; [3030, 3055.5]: 1.06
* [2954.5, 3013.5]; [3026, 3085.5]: 0.93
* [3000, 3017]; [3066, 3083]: 0.72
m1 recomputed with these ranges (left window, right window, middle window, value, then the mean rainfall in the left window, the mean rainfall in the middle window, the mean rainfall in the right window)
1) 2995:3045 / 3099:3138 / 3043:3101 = 4.6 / 19.2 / 17.6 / 18.9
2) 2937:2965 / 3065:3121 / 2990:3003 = -1.3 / 18.1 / 19.7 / 17.5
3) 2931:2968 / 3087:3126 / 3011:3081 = 3.3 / 18.4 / 17.8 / 18.9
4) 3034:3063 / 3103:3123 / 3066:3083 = 4.3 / 19.1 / 14.1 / 18.9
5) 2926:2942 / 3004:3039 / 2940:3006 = 1.9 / 19.9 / 19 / 19.2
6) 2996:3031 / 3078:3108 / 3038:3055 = 0.2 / 19.3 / 18.8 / 18.8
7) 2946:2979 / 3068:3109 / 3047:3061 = -1.4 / 18.3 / 19.2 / 17.1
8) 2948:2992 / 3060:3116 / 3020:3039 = -0.9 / 18.7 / 19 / 17.5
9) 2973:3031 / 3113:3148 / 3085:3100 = -0.1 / 19.5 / 19.2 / 18.8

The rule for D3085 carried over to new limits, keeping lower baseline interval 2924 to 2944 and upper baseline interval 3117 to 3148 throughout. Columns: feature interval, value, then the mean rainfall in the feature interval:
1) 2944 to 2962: 0.08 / 18.4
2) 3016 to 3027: 0.03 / 18.9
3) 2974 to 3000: -0.01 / 19.8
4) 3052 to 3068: 0.03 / 18.8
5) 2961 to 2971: 0.18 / 16.6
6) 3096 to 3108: 0.01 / 18.9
